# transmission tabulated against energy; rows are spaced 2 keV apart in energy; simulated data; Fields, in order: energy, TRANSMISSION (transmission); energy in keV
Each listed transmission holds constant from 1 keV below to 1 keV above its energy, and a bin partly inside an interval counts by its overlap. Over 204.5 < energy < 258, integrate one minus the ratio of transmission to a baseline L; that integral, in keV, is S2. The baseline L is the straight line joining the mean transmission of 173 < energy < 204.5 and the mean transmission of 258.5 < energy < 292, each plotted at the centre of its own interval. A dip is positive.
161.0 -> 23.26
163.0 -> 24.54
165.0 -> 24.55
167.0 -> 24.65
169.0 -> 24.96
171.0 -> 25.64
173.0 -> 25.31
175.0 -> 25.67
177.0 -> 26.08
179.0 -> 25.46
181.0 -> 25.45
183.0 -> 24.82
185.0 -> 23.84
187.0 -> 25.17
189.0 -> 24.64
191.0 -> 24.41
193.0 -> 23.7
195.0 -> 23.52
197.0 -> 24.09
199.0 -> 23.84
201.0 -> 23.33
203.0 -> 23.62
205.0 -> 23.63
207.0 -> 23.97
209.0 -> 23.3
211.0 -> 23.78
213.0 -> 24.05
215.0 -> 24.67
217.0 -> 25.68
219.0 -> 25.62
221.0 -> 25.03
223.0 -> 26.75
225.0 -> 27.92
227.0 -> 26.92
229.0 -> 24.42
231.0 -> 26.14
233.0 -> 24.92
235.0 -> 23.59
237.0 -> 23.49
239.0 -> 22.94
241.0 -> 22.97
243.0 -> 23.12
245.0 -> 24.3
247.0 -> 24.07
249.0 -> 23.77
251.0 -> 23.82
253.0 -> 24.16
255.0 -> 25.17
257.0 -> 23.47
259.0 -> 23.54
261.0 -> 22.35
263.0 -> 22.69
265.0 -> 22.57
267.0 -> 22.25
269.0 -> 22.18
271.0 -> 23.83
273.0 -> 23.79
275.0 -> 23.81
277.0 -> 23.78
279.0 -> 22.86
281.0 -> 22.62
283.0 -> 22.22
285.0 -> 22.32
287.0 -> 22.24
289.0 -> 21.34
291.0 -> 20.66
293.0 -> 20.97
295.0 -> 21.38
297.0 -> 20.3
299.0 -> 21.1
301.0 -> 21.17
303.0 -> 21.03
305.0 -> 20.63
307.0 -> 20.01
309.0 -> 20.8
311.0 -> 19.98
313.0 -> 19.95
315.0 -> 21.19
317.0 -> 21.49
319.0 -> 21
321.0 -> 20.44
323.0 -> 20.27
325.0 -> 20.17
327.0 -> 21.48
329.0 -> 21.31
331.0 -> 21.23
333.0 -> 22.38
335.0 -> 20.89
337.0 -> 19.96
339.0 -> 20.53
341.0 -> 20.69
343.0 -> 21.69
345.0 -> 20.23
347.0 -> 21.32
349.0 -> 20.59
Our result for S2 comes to -2.1 keV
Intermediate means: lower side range 24.5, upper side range 22.6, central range 24.5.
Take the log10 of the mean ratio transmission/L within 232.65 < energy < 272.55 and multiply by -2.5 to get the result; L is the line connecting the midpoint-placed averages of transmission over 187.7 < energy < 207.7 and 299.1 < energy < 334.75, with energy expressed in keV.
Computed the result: -0.04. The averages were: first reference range 23.9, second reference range 20.9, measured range 23.4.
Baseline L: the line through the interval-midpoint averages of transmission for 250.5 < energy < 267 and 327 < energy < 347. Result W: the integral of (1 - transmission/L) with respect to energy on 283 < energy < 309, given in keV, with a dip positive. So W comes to 1.3 keV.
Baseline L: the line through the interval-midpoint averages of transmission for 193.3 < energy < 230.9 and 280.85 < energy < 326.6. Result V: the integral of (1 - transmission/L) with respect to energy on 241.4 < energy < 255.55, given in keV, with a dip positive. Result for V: -0.5 keV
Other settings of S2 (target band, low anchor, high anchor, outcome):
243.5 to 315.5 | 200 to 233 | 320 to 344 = 1.5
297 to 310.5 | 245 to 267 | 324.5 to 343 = 0.8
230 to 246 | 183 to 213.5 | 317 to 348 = -0.6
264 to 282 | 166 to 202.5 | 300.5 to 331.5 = -0.9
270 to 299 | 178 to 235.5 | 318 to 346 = 0.1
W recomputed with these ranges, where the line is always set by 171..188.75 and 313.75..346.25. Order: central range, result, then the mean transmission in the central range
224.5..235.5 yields -0.9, 25.6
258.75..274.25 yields -0.1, 22.9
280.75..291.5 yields 0.1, 21.9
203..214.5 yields 0.3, 23.8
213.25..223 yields -0.5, 25.3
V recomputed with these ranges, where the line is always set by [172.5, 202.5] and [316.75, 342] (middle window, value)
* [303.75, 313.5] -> 0.5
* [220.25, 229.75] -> -1.1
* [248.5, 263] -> -0.5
